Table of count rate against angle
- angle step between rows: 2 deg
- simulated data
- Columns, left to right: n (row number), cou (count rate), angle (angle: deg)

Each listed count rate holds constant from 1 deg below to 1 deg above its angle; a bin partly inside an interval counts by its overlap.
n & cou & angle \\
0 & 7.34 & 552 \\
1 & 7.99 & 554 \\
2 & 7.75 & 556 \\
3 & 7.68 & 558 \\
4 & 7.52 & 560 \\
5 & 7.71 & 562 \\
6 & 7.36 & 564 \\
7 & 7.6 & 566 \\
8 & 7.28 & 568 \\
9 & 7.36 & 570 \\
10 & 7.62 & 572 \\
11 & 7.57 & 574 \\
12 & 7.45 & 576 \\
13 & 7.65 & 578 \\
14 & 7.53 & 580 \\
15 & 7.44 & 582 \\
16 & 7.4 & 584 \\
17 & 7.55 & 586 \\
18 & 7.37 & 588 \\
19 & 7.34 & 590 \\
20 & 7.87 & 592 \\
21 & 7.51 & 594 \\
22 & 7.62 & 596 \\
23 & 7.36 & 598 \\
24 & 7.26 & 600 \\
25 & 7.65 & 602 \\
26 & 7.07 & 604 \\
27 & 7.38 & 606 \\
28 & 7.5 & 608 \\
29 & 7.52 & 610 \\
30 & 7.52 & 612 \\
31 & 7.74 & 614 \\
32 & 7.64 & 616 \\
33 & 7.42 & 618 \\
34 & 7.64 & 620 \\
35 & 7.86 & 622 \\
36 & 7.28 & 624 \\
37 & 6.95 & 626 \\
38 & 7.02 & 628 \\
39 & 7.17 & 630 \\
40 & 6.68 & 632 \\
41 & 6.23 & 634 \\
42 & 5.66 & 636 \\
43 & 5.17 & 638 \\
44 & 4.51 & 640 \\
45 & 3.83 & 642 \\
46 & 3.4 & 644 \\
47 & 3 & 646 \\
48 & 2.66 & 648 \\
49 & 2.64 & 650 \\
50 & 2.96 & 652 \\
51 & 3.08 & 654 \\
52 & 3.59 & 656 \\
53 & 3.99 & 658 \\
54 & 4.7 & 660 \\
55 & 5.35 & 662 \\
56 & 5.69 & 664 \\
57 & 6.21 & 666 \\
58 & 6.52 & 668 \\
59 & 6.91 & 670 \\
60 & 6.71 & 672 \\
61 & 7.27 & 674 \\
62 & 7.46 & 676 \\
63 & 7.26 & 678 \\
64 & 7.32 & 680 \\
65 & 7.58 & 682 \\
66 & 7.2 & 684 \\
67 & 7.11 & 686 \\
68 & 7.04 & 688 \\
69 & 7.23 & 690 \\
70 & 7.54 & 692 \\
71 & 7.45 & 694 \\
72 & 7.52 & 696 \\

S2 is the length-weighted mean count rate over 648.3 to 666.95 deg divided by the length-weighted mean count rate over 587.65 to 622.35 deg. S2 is 0.56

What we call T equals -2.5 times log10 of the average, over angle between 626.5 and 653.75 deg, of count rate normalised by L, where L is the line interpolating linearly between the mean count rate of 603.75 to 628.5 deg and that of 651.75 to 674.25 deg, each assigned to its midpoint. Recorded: 0.344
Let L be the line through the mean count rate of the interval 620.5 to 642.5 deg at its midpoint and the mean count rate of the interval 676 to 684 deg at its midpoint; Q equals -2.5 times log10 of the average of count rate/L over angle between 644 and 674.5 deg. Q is 0.436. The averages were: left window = 6.3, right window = 7.37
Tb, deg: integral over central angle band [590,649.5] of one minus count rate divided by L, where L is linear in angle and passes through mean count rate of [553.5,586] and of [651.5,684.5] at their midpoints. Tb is 1.91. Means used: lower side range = 7.55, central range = 6.54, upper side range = 5.89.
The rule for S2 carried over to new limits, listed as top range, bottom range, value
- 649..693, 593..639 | 0.83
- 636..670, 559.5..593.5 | 0.58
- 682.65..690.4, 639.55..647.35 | 2.00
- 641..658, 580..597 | 0.43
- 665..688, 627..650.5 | 1.45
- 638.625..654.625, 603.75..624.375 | 0.44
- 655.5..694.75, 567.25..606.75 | 0.88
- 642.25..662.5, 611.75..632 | 0.47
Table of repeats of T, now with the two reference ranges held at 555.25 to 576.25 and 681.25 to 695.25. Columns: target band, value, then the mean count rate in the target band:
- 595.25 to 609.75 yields 0.009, 7.41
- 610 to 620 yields -0.020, 7.58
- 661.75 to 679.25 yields 0.105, 6.66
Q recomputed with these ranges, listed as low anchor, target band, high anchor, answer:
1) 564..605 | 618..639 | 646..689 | -0.048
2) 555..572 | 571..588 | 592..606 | -0.003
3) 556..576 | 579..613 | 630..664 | -0.179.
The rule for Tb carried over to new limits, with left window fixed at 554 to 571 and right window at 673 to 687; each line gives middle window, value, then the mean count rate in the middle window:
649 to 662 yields 6.6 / 3.64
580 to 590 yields 0.1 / 7.44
